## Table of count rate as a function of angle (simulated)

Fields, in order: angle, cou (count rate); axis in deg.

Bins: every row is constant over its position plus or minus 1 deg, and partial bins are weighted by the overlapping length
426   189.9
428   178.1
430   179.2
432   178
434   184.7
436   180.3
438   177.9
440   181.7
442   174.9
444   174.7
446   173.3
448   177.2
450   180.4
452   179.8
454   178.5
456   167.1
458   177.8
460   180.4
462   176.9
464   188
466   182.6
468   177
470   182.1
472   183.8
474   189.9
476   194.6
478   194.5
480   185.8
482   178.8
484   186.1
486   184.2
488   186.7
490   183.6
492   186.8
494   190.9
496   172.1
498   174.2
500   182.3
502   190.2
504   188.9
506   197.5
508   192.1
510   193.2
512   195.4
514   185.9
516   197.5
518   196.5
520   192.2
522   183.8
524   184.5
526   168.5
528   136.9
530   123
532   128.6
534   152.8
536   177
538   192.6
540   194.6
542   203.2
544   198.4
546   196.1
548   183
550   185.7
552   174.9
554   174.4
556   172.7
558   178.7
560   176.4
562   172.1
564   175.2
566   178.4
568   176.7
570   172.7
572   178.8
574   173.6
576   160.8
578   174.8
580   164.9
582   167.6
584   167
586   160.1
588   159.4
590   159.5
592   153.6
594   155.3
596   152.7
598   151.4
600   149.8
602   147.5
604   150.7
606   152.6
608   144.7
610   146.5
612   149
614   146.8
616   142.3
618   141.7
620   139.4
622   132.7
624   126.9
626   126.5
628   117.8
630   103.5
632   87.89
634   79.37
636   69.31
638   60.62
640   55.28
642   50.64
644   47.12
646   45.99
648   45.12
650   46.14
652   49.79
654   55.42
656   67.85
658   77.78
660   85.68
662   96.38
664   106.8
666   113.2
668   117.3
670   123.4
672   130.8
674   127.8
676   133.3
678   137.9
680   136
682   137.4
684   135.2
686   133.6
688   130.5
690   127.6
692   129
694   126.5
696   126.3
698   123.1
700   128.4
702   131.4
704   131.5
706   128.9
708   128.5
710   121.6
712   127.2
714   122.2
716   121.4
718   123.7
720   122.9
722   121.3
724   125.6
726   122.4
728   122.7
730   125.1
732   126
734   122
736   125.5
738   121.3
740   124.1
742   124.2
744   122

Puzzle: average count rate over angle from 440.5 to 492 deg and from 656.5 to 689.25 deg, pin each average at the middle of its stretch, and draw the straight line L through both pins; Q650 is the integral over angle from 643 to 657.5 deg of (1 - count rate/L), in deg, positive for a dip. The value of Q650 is 8.5 deg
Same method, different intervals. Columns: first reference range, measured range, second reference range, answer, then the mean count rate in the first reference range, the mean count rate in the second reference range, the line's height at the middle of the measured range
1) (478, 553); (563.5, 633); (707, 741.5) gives 3.68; 182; 124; 159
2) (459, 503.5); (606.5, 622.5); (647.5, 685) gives -2.37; 184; 102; 125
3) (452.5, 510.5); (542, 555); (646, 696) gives -2.49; 184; 106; 157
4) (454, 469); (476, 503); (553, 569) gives -1.06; 179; 176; 178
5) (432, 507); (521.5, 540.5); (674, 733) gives 0.57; 182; 128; 168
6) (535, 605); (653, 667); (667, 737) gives 5.45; 172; 127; 141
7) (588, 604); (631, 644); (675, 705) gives 7.06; 153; 131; 143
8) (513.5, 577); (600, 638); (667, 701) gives 6.32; 176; 130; 152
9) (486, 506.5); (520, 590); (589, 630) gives -4.11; 185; 143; 163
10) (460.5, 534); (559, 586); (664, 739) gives -1.81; 181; 126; 161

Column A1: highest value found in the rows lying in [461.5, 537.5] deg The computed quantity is 197.5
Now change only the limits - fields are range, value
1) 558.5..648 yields 178.8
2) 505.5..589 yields 203.2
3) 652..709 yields 137.9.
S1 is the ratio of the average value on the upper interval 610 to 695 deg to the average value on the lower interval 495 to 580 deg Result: 0.59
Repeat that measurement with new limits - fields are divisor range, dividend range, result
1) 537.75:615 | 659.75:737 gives 0.74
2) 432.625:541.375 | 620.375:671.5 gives 0.47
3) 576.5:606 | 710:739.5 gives 0.78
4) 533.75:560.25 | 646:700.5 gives 0.59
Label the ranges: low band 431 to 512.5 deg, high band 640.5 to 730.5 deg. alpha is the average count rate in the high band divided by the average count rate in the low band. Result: 0.60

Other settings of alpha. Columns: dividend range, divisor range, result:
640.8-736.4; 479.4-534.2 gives 0.62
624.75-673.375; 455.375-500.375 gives 0.45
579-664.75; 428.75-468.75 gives 0.64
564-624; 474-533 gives 0.86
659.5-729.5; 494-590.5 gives 0.70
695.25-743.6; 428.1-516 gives 0.68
